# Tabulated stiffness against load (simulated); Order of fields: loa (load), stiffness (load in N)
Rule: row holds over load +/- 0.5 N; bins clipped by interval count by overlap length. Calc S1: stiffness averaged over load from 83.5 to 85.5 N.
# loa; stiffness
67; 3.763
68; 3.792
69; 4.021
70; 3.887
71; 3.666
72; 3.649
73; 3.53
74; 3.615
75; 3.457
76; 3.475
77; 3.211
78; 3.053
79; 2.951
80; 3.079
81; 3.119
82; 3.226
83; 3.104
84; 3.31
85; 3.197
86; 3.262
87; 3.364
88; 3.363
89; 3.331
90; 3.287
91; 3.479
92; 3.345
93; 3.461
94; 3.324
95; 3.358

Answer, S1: 3.25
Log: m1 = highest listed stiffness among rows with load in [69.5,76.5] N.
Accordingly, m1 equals 3.887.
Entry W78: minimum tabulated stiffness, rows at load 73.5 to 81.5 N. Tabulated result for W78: 2.951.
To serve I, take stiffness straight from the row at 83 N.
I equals 3.104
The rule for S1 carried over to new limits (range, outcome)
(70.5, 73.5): 3.61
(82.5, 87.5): 3.25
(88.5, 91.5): 3.37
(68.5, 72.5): 3.81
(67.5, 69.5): 3.91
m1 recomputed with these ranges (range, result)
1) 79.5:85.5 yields 3.31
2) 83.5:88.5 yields 3.364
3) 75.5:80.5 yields 3.475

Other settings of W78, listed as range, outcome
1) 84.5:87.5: 3.197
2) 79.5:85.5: 3.079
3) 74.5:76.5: 3.457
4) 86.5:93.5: 3.287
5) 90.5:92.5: 3.345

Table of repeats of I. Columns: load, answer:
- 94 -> 3.324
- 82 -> 3.226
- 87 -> 3.364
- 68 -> 3.792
